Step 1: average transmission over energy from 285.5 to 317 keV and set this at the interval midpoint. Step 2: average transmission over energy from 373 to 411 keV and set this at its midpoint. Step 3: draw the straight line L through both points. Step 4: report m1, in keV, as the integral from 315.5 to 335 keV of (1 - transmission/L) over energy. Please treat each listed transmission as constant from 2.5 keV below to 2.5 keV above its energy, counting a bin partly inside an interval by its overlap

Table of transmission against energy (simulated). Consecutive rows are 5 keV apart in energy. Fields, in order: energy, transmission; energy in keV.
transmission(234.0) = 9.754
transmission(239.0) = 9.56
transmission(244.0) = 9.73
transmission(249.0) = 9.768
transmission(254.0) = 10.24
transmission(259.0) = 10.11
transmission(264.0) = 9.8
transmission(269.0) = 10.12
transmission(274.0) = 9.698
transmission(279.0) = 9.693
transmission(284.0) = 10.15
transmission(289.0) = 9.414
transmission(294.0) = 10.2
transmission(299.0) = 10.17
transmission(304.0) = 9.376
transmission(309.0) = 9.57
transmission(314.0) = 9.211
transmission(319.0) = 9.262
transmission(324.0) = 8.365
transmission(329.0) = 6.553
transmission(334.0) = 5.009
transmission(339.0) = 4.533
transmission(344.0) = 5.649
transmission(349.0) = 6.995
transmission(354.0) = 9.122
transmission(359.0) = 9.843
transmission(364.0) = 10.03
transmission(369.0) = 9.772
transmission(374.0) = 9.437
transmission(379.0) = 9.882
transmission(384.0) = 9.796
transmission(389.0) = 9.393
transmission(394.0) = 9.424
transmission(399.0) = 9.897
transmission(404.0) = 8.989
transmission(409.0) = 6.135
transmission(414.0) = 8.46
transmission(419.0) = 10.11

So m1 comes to 4.0 keV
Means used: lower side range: 9.67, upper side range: 9.15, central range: 7.57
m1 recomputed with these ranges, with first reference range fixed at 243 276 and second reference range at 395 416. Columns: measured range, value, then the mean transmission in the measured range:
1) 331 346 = 6.6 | 5.09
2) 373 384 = -1.3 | 9.72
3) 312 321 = 0.1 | 9.24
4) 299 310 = -0.2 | 9.62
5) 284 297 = -0.4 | 9.89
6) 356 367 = -1.2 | 9.89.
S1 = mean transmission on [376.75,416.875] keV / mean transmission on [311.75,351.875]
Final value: 1.3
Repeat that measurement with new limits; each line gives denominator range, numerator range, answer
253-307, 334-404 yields 0.87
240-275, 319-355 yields 0.67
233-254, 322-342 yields 0.62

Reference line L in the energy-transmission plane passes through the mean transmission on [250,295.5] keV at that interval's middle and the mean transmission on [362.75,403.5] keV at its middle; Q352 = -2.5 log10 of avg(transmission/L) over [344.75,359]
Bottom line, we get 0.20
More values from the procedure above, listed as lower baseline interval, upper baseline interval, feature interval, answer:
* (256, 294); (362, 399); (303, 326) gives 0.07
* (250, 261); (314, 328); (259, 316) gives -0.04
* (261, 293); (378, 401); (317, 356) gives 0.38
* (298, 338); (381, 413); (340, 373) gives 0.02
